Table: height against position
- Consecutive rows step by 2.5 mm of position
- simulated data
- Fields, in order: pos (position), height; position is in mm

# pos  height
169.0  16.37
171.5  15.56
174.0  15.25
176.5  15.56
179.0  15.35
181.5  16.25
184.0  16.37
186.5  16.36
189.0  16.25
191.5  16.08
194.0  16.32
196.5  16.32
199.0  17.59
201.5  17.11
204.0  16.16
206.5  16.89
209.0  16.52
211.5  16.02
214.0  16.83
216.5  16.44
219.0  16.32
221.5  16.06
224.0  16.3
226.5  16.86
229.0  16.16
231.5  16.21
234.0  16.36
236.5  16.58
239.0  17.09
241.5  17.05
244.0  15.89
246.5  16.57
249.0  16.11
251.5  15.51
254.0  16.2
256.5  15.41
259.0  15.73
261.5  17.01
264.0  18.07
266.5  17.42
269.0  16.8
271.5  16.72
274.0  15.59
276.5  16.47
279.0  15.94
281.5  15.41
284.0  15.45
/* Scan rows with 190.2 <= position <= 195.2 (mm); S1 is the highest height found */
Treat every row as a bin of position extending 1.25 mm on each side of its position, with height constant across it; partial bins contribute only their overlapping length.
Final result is 16.32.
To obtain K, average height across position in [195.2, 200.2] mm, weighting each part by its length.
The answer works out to 16.9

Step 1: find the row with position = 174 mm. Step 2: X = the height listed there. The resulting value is 15.25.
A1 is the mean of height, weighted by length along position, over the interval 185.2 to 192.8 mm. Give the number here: 16.2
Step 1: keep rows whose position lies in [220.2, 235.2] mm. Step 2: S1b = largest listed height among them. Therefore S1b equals 16.86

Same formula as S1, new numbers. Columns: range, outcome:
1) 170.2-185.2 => 16.37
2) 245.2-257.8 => 16.57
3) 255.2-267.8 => 18.07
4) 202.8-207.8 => 16.89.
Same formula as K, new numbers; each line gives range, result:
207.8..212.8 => 16.3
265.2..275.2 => 16.6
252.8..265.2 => 16.5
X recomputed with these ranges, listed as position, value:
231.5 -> 16.21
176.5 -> 15.56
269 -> 16.8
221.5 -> 16.06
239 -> 17.09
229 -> 16.16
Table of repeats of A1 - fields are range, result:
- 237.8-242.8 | 17.1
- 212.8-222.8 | 16.4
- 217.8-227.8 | 16.4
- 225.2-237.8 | 16.4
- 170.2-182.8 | 15.6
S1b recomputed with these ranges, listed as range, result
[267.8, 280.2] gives 16.8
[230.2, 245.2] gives 17.09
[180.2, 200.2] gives 17.59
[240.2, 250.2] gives 17.05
